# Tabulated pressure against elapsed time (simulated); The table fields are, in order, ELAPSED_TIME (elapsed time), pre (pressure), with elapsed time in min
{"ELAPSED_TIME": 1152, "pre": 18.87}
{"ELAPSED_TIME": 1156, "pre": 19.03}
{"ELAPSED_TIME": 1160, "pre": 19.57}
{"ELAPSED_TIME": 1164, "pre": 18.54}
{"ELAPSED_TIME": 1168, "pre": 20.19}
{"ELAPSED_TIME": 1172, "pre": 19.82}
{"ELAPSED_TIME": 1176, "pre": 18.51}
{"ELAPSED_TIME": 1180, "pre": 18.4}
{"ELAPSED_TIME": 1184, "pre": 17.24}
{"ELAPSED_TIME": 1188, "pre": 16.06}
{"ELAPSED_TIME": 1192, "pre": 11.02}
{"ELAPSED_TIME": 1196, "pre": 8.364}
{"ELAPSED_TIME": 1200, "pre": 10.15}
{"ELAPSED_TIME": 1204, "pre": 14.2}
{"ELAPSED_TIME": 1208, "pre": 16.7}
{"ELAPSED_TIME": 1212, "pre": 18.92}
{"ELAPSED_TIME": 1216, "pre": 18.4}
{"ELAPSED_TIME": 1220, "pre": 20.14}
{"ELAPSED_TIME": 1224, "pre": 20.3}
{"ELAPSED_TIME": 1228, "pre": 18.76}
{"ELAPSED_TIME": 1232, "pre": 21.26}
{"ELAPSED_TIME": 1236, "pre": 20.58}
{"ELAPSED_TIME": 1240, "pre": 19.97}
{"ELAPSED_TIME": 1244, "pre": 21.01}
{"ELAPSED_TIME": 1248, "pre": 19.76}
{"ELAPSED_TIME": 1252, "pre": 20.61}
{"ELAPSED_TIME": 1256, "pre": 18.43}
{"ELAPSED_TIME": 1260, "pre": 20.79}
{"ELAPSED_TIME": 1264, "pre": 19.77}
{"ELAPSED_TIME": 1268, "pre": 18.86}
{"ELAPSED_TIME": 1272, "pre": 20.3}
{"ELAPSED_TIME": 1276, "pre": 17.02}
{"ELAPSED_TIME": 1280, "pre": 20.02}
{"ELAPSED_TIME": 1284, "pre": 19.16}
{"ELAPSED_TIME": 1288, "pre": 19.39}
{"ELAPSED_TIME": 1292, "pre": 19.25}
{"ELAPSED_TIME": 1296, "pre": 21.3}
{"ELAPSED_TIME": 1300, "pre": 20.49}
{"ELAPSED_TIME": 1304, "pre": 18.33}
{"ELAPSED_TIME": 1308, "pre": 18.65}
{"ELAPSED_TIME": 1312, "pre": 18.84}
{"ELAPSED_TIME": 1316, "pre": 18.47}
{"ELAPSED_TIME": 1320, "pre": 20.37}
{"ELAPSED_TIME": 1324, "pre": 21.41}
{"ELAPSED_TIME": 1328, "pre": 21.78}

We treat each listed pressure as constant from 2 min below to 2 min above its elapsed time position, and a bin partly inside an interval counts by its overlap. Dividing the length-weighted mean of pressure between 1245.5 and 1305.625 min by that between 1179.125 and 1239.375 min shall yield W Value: 1.2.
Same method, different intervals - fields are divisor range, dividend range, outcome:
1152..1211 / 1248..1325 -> 1.19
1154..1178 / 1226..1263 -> 1.04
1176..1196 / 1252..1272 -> 1.29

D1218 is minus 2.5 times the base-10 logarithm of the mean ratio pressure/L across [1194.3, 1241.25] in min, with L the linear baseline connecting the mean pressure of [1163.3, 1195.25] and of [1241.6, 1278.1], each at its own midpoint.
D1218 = 0.06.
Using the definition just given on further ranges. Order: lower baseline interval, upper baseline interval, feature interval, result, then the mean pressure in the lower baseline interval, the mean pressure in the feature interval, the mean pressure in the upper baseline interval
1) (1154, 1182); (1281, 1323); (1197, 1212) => 0.34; 19.2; 14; 19.5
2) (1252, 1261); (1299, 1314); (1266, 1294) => 0.01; 19.7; 19.1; 19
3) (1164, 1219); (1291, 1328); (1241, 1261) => -0.12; 16.2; 20.1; 19.8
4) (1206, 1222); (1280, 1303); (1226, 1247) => -0.08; 18.5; 20.3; 19.9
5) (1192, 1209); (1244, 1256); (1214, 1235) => -0.24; 11.9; 19.8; 20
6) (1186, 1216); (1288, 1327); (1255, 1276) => -0.12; 13.9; 19.4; 19.7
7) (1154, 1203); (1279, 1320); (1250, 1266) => -0.09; 16.4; 19.9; 19.4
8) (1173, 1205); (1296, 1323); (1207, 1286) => -0.17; 14.4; 19.6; 19.4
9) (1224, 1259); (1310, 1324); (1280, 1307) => 0.00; 20.1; 19.6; 19.5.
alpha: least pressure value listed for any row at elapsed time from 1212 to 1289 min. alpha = 17.02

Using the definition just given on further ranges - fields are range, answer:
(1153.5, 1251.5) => 8.364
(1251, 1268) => 18.43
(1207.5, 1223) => 16.7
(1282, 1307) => 18.33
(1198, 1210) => 10.15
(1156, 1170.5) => 18.54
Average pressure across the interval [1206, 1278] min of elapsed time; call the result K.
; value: 19.5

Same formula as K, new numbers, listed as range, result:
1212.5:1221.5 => 19.2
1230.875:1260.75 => 20.3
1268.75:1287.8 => 19.1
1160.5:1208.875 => 15.9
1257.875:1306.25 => 19.5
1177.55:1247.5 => 17.2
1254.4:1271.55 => 19.6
